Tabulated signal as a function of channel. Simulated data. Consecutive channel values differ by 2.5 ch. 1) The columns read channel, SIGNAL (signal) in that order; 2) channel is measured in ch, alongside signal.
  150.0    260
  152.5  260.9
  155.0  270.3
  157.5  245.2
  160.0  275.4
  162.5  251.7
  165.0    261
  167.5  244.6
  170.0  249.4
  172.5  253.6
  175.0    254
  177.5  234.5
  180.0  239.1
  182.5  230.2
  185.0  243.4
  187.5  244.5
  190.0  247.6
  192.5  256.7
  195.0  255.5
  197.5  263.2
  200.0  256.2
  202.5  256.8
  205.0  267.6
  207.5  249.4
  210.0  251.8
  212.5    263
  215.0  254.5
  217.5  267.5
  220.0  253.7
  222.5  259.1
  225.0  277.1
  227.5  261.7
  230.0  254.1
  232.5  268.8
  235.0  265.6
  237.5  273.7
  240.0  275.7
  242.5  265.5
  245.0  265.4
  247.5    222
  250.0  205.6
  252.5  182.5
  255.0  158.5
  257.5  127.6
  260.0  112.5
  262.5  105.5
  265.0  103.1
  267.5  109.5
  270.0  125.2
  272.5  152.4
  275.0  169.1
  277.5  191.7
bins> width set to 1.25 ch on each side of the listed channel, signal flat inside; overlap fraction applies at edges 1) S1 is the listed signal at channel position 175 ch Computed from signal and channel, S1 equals 254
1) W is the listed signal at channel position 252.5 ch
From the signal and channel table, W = 182.5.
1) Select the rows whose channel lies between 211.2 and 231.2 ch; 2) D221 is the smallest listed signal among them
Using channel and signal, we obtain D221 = 253.7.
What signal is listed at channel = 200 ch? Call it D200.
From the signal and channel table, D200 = 256.2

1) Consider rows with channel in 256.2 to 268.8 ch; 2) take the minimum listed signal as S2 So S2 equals 103.1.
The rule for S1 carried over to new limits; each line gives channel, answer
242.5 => 265.5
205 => 267.6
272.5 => 152.4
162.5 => 251.7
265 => 103.1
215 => 254.5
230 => 254.1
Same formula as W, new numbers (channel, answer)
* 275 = 169.1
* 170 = 249.4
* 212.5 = 263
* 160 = 275.4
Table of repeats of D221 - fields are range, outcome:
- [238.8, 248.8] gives 222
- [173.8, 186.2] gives 230.2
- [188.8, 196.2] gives 247.6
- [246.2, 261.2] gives 112.5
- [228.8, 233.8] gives 254.1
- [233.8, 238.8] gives 265.6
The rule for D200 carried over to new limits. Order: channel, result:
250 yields 205.6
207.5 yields 249.4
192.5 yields 256.7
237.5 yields 273.7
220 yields 253.7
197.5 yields 263.2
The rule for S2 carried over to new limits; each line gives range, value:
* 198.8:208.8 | 249.4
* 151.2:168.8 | 244.6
